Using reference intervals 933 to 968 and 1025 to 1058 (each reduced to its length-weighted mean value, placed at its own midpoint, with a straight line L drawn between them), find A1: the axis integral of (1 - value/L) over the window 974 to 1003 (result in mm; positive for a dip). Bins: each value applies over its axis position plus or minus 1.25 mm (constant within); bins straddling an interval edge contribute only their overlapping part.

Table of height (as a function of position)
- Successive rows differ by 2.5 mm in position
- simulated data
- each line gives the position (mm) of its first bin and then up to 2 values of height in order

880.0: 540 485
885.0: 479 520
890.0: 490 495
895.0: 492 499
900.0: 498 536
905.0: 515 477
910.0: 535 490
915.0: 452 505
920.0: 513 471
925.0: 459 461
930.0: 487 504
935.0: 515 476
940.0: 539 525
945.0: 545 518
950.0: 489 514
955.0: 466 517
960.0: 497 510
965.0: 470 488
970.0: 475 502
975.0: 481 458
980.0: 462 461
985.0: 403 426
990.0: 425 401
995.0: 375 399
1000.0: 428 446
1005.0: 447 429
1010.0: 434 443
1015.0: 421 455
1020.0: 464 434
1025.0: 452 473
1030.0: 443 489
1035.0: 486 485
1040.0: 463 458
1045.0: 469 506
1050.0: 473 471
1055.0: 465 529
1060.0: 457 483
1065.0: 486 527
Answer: 3.7 mm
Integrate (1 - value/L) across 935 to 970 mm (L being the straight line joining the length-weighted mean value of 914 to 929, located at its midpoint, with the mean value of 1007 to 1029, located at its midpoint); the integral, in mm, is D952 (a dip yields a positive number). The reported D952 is -2.7 mm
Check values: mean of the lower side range 477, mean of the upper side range 446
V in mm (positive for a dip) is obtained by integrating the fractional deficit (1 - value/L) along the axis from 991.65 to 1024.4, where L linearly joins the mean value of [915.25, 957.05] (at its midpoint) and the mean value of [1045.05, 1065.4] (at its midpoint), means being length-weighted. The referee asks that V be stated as 4.0 mm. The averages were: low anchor 498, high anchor 483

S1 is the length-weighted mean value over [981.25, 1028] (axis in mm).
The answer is 432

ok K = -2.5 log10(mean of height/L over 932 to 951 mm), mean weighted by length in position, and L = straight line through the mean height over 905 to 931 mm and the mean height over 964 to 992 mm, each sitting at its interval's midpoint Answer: -0.09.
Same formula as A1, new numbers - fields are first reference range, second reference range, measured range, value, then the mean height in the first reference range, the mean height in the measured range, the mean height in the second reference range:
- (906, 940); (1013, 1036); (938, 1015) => 1.27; 490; 465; 457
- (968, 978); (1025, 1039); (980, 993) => 1.39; 481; 428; 473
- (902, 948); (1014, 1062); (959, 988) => 0.98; 500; 470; 469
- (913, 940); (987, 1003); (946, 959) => -1.22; 487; 502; 412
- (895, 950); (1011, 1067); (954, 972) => -0.01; 500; 490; 469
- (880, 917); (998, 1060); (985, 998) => 1.82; 499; 405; 460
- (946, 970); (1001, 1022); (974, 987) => 0.62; 496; 451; 442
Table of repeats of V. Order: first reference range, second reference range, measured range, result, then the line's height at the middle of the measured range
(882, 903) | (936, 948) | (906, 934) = 1.3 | 511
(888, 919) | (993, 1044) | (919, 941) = -0.2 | 487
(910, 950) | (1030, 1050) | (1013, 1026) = 1.0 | 481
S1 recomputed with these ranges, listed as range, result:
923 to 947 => 501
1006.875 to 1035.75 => 452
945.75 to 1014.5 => 458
